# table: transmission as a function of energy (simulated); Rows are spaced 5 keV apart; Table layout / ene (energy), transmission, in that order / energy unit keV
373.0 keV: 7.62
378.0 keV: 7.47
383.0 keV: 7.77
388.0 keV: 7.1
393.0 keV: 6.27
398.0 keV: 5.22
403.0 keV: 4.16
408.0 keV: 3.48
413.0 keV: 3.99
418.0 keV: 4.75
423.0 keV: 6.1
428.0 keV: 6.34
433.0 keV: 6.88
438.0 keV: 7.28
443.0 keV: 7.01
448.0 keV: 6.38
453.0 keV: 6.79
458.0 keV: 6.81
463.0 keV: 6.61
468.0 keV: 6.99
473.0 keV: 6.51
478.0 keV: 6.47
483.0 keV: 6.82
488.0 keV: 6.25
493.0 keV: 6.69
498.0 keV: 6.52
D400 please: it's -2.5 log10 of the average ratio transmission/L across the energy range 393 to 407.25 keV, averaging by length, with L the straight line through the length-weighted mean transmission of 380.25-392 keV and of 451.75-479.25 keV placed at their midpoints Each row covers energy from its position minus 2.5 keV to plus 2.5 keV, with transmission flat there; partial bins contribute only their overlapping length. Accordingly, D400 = 0.43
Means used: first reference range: 7.29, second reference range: 6.7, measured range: 4.82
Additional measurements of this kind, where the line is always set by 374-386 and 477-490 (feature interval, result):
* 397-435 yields 0.378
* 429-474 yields 0.009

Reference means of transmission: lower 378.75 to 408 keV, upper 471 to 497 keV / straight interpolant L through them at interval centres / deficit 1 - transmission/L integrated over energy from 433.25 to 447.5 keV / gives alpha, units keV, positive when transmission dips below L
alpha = -1.7 keV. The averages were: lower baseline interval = 5.96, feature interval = 7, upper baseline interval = 6.55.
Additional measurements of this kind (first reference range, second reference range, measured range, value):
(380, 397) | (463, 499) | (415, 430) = 2.5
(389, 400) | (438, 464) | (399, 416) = 5.9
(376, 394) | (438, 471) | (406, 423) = 6.4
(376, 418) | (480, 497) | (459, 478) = -0.9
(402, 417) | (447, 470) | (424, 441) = -5.0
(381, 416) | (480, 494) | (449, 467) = -1.6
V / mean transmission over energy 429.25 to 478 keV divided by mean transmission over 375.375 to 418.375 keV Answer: 1.20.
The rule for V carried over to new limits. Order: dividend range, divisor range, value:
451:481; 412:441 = 1.11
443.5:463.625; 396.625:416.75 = 1.60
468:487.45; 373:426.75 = 1.15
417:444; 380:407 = 1.08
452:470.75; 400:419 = 1.67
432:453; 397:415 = 1.66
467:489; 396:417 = 1.56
